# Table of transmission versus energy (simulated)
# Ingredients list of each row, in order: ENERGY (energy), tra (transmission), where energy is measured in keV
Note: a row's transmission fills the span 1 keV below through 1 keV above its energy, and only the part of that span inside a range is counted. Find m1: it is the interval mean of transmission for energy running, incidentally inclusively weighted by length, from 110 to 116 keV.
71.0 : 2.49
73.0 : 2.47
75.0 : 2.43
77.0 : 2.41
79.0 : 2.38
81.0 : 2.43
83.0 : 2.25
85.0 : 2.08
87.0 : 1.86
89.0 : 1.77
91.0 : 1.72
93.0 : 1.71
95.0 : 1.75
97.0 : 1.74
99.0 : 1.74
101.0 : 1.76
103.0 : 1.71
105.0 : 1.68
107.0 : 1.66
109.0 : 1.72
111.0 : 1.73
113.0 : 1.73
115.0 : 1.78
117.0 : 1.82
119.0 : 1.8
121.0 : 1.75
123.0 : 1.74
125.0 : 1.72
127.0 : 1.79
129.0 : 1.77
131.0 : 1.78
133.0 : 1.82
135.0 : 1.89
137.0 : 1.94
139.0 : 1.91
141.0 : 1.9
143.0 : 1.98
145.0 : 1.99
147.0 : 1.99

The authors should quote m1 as 1.75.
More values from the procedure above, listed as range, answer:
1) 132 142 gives 1.89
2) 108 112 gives 1.73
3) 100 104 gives 1.73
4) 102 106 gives 1.69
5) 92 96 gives 1.73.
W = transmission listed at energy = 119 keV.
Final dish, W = 1.8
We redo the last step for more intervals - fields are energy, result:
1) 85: 2.08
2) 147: 1.99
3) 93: 1.71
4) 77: 2.41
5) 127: 1.79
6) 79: 2.38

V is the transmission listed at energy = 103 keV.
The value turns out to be 1.71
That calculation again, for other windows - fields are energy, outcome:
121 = 1.75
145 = 1.99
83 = 2.25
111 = 1.73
